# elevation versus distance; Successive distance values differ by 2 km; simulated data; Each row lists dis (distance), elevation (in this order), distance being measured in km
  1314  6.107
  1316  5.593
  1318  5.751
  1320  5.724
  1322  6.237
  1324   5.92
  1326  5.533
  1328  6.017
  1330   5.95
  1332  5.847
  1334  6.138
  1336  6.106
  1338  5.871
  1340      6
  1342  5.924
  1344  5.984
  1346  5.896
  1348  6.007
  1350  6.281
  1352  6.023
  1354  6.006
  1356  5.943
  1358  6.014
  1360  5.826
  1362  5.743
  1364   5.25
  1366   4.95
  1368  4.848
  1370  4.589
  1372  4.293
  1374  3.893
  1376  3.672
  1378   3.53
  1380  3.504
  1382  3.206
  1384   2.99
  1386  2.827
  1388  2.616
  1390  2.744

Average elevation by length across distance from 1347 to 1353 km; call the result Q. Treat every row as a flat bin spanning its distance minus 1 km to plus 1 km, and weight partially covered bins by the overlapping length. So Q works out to 6.1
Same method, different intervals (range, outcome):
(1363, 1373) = 4.79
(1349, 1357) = 6.06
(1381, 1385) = 3.1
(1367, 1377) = 4.26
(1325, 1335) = 5.9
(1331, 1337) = 6.03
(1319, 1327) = 5.85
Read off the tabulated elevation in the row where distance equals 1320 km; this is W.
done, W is 5.724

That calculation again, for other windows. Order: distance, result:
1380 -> 3.504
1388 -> 2.616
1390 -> 2.744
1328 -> 6.017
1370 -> 4.589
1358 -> 6.014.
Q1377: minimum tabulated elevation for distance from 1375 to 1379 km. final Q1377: 3.53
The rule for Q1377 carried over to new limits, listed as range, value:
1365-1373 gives 4.293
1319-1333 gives 5.533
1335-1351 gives 5.871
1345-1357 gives 5.896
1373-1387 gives 2.827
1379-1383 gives 3.206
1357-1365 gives 5.25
